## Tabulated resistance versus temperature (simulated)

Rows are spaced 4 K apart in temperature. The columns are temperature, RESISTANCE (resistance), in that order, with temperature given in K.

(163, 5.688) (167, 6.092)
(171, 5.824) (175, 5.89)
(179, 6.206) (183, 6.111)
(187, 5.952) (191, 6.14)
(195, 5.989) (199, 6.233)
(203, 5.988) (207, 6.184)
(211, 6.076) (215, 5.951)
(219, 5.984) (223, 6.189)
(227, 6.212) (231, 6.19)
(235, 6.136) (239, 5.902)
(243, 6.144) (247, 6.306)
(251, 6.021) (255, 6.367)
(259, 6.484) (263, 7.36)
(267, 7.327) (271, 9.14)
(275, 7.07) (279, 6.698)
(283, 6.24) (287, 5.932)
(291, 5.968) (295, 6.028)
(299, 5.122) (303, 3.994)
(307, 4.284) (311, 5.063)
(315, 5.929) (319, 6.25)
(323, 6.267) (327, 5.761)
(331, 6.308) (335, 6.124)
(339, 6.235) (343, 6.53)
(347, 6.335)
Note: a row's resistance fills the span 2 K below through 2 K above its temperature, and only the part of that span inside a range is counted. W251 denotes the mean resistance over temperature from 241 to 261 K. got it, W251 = 6.26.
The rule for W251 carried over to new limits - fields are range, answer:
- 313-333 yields 6.1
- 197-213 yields 6.12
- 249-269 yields 6.71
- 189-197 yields 6.06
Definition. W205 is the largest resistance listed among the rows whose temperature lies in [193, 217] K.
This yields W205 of 6.233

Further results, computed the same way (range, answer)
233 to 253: 6.306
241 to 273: 9.14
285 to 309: 6.028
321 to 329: 6.267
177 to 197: 6.206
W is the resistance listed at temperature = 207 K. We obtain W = 6.184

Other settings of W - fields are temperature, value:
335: 6.124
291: 5.968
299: 5.122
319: 6.25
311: 5.063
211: 6.076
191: 6.14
